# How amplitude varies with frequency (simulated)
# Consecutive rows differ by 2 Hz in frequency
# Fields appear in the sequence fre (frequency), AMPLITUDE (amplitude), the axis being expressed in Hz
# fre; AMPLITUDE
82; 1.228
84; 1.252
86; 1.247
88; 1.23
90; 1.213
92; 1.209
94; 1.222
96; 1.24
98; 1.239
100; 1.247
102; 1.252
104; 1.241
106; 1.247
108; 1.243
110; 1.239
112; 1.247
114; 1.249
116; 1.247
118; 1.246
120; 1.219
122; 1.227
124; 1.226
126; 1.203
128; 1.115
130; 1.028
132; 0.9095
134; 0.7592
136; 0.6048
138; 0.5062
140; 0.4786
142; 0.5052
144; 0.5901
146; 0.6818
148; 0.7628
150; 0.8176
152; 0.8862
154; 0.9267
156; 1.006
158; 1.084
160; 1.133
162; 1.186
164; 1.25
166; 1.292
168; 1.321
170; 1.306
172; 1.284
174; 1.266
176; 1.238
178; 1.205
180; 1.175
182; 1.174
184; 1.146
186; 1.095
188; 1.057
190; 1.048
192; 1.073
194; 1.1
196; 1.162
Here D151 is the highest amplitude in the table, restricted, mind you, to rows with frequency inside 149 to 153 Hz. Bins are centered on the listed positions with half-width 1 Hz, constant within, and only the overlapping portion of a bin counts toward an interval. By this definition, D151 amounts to 0.8862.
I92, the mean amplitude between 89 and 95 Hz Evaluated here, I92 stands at 1.21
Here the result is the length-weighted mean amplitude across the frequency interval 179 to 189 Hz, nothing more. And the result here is 1.13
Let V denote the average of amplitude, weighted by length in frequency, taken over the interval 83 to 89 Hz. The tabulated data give 1.24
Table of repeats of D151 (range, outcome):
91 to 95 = 1.222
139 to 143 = 0.5052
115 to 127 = 1.247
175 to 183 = 1.238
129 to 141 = 1.028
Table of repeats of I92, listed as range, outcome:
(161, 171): 1.27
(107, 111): 1.24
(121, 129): 1.19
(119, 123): 1.22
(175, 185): 1.19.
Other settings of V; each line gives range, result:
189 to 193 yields 1.06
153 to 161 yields 1.04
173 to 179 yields 1.24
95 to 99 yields 1.24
